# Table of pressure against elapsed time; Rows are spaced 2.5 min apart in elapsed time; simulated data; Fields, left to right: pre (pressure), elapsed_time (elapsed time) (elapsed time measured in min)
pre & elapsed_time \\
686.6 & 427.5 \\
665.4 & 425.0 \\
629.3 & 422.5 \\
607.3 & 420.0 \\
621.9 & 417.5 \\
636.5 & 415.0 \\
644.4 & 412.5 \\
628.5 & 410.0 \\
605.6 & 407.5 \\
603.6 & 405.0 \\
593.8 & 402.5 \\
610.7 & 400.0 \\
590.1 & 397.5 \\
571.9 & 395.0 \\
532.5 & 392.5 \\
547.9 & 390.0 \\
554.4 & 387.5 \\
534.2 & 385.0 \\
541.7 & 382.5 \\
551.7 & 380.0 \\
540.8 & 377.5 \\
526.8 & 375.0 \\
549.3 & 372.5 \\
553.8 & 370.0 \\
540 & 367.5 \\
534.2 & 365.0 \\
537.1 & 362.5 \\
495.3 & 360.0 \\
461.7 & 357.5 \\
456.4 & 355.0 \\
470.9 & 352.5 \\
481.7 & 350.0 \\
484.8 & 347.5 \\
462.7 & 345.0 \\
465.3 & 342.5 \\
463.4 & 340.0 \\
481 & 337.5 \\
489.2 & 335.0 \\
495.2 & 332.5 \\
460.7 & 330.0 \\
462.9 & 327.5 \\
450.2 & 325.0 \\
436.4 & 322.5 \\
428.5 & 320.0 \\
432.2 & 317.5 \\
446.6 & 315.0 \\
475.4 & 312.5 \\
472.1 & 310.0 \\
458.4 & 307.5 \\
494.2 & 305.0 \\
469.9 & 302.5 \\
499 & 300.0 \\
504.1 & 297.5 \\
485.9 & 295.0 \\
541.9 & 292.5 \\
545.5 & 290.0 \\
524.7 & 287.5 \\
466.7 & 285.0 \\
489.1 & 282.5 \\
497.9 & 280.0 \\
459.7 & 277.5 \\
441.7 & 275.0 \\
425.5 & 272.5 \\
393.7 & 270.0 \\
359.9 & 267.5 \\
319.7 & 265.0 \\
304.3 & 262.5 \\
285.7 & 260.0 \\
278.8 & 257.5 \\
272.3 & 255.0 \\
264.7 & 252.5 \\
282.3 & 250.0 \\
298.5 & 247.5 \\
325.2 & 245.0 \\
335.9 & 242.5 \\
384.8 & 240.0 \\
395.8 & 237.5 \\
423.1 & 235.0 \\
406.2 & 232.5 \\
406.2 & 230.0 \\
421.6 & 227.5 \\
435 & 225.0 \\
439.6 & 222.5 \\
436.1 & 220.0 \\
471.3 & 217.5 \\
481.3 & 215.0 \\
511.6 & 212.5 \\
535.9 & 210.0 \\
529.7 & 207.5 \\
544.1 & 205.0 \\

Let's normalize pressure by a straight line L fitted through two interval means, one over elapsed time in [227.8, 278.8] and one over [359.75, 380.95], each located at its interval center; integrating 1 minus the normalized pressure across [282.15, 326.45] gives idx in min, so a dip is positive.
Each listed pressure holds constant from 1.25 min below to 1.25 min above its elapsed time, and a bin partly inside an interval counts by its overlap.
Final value -4.7 min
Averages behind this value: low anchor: 355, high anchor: 538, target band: 479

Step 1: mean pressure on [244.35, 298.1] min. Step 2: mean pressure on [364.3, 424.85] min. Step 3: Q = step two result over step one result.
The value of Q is 1.45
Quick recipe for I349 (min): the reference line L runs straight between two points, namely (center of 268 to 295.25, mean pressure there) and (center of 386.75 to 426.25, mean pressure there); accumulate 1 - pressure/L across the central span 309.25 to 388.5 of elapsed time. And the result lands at 7.8 min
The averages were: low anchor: 476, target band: 492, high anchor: 603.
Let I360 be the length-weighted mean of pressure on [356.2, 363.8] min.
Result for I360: 498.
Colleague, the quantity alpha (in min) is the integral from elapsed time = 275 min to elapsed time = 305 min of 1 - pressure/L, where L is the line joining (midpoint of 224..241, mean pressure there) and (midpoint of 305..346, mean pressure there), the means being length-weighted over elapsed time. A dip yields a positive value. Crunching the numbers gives -3.6 min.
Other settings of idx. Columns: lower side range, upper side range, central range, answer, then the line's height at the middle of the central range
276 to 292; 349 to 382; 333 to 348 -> 1.1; 511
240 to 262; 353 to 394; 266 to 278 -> -2.6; 338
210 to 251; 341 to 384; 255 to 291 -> 2.8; 441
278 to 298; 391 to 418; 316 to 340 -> 3.5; 539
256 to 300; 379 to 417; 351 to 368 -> 1.2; 535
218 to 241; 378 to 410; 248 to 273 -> 7.4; 447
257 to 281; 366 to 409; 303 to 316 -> -0.9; 441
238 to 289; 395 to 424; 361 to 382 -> 0.4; 551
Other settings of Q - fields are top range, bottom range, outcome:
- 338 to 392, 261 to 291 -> 1.18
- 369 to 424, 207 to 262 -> 1.49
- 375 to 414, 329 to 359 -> 1.22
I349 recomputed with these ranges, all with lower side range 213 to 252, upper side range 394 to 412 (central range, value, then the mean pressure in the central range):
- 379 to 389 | 0.59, 545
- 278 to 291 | -1.20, 501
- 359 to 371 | 0.53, 532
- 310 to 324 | 1.45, 446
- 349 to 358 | 1.24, 468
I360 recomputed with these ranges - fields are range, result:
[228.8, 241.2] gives 403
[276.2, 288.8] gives 488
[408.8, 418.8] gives 633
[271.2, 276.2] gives 433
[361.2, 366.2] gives 535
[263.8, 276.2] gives 388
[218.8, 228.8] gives 433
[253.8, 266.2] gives 292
